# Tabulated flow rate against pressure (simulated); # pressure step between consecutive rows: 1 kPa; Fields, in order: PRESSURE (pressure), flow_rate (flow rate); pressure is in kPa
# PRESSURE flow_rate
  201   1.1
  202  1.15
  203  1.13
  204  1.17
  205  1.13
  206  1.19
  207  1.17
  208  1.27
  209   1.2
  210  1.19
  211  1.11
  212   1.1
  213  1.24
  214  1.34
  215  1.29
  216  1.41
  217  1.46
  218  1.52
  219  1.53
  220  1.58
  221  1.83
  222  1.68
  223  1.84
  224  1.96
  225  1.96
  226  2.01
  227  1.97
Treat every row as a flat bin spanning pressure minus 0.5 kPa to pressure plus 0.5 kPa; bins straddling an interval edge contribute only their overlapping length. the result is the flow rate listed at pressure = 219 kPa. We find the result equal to 1.53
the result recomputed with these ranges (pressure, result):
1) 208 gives 1.27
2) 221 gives 1.83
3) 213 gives 1.24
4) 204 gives 1.17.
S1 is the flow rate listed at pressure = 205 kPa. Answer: 1.13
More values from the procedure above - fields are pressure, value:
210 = 1.19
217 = 1.46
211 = 1.11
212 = 1.1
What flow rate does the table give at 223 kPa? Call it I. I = 1.84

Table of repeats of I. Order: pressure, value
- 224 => 1.96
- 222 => 1.68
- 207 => 1.17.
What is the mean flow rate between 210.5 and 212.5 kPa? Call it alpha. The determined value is 1.1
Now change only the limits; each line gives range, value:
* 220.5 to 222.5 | 1.75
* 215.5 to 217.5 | 1.44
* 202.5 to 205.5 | 1.14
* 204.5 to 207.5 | 1.16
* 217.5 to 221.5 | 1.62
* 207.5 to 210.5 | 1.22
